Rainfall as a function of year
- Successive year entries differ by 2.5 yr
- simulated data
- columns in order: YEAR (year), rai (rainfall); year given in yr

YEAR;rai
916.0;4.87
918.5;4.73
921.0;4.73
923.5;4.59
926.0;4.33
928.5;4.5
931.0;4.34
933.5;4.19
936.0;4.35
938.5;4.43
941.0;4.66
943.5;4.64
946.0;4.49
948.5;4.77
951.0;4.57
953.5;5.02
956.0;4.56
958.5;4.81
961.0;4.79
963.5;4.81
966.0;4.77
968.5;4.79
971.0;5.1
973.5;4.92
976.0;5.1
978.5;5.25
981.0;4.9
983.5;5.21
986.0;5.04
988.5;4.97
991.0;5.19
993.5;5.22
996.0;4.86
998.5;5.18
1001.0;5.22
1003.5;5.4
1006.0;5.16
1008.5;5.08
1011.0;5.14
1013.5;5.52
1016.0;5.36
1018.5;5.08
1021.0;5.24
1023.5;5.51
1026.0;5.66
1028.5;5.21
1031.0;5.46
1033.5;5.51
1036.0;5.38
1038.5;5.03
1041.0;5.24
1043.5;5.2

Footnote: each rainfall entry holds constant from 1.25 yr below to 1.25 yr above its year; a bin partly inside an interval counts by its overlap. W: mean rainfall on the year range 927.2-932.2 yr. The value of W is 4.42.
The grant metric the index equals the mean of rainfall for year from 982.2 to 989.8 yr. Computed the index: 5.07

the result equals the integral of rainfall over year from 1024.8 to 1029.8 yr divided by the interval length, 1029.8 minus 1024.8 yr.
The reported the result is 5.43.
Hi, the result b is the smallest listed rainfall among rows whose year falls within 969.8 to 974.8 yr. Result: 4.92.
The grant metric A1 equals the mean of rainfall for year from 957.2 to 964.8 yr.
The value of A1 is 4.8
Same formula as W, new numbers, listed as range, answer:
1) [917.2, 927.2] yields 4.6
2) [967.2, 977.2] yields 4.98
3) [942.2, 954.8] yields 4.7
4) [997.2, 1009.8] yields 5.21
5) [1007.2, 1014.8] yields 5.25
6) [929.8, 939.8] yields 4.33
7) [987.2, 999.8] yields 5.08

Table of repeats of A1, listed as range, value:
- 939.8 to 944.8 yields 4.65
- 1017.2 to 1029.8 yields 5.34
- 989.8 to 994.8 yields 5.2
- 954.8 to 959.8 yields 4.69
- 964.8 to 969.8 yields 4.78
